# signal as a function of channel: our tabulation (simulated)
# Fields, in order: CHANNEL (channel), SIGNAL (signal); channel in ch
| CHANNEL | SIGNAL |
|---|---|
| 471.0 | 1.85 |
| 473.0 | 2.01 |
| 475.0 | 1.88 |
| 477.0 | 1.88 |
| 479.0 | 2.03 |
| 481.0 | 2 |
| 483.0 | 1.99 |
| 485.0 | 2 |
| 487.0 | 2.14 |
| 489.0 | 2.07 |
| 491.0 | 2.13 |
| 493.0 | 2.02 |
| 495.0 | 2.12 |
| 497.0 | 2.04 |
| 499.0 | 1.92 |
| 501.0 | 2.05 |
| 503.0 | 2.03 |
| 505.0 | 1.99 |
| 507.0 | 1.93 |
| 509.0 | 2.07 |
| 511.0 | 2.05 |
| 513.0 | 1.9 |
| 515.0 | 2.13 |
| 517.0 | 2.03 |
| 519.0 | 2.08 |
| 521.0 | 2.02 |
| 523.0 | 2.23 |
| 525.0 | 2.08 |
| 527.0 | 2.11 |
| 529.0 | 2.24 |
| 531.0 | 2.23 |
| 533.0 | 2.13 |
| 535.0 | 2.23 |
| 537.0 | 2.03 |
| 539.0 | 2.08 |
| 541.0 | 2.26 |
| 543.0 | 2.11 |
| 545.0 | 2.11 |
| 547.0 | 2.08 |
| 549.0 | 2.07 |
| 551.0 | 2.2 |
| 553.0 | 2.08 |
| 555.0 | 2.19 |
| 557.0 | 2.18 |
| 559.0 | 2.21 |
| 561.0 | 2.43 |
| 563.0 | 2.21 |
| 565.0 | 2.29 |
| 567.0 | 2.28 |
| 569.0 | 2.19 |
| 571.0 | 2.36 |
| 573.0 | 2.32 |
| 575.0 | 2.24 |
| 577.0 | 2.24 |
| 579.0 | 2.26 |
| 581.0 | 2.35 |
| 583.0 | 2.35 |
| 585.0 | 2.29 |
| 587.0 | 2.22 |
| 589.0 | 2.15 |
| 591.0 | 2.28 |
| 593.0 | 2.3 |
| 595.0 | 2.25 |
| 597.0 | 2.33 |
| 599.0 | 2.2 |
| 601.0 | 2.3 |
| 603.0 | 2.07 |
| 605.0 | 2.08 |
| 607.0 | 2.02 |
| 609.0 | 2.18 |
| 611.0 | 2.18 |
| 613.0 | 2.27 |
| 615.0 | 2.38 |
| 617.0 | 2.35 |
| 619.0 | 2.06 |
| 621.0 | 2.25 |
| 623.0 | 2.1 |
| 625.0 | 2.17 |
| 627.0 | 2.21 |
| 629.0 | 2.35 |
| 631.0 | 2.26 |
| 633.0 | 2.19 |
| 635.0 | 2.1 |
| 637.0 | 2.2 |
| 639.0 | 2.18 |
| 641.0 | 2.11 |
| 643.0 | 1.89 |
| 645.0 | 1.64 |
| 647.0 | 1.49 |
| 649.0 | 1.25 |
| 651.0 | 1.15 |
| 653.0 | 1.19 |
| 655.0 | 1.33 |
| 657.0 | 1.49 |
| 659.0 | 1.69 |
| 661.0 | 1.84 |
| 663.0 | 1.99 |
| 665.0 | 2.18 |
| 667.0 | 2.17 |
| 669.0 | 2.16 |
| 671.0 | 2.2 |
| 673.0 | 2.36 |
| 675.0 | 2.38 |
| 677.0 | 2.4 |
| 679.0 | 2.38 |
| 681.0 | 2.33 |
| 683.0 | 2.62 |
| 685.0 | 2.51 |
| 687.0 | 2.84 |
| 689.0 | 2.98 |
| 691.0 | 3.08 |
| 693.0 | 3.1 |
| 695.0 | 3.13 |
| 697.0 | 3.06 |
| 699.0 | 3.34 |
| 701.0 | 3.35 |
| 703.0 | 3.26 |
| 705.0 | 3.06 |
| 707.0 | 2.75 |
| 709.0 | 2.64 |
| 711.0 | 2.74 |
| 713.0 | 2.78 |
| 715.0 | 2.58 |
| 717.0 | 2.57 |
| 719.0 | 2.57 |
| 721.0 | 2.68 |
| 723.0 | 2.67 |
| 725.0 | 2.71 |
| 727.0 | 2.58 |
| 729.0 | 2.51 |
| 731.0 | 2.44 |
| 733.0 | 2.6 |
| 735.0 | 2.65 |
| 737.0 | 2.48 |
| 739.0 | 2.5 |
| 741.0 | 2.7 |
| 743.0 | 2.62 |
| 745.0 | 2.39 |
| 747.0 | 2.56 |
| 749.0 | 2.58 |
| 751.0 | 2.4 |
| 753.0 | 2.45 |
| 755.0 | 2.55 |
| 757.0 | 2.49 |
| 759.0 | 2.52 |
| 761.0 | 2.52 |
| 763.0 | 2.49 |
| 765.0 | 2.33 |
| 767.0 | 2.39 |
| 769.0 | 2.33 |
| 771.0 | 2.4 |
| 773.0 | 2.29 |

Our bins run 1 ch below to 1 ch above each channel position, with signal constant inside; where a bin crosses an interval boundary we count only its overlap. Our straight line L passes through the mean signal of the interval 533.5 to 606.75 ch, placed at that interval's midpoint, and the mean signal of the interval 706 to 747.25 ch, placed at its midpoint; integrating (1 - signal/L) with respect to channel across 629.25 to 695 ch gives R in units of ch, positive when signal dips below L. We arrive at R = 8.5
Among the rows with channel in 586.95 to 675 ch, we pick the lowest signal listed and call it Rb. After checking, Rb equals 1.15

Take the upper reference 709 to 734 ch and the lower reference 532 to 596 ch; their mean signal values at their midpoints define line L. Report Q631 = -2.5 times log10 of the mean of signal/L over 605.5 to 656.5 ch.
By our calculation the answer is 0.20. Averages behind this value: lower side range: 2.22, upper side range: 2.62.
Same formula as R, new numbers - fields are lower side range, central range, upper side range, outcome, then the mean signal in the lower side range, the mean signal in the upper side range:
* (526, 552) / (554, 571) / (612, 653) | -1.16 ch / 2.14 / 2.01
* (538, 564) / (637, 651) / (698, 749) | 4.04 ch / 2.17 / 2.71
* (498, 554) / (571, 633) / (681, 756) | 2.72 ch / 2.09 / 2.73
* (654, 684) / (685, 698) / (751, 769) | -4.76 ch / 2.1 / 2.46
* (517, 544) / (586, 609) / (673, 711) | 2.13 ch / 2.14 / 2.83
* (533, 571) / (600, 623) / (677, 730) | 2.21 ch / 2.18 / 2.79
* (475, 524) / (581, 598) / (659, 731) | 0.22 ch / 2.03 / 2.63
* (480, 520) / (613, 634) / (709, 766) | 0.67 ch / 2.03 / 2.56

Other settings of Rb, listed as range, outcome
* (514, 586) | 2.02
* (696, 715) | 2.58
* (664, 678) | 2.16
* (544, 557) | 2.07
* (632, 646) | 1.64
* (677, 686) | 2.33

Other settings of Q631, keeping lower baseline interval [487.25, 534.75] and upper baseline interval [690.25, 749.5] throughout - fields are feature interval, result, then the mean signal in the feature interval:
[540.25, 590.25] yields 0.012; 2.23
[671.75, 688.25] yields 0.062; 2.48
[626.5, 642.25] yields 0.131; 2.19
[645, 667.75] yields 0.500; 1.61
